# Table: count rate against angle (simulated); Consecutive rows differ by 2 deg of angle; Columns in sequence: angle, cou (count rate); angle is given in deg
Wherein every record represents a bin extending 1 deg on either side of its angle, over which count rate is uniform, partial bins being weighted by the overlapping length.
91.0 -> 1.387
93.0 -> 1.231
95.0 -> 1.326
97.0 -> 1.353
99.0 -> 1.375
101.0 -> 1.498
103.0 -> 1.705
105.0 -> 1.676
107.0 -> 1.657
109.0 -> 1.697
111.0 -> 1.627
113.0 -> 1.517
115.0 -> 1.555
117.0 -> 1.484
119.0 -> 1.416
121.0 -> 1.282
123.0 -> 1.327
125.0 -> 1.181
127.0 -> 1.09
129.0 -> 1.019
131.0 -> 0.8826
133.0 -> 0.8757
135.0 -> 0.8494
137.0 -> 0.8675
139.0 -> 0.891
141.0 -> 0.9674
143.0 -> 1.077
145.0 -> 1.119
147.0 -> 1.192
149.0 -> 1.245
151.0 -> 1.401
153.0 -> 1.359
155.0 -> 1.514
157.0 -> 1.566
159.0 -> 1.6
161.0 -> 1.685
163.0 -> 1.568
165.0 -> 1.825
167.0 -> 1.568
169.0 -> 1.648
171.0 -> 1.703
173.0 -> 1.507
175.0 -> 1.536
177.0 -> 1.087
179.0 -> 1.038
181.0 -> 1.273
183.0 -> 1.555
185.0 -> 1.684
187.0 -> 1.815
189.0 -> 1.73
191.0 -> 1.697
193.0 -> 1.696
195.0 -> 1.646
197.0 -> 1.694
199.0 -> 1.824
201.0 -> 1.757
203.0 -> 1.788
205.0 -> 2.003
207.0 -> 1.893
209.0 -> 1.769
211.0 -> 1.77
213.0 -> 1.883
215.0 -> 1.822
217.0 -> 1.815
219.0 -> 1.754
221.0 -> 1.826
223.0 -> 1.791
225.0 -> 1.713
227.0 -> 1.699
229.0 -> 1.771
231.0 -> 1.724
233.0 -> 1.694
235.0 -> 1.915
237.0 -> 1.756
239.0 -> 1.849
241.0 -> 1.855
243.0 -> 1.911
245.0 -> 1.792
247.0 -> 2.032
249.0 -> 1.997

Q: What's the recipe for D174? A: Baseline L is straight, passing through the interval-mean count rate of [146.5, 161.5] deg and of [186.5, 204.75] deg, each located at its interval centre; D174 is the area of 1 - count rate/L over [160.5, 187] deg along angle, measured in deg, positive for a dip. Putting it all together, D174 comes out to 1.0 deg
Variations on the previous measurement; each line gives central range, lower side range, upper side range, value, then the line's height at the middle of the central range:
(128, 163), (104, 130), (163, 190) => 6.8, 1.48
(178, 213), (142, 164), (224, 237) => -2.1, 1.59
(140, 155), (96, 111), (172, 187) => 2.7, 1.48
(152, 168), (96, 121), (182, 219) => 0.8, 1.67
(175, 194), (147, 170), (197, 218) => 2.0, 1.69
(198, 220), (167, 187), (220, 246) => -2.3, 1.65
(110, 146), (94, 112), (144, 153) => 5.8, 1.38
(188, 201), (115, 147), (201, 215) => 0.0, 1.71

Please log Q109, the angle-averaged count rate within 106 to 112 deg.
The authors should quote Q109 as 1.66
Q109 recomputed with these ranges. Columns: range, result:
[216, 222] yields 1.8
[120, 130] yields 1.18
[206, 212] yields 1.81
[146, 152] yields 1.28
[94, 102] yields 1.39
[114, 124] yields 1.41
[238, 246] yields 1.85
